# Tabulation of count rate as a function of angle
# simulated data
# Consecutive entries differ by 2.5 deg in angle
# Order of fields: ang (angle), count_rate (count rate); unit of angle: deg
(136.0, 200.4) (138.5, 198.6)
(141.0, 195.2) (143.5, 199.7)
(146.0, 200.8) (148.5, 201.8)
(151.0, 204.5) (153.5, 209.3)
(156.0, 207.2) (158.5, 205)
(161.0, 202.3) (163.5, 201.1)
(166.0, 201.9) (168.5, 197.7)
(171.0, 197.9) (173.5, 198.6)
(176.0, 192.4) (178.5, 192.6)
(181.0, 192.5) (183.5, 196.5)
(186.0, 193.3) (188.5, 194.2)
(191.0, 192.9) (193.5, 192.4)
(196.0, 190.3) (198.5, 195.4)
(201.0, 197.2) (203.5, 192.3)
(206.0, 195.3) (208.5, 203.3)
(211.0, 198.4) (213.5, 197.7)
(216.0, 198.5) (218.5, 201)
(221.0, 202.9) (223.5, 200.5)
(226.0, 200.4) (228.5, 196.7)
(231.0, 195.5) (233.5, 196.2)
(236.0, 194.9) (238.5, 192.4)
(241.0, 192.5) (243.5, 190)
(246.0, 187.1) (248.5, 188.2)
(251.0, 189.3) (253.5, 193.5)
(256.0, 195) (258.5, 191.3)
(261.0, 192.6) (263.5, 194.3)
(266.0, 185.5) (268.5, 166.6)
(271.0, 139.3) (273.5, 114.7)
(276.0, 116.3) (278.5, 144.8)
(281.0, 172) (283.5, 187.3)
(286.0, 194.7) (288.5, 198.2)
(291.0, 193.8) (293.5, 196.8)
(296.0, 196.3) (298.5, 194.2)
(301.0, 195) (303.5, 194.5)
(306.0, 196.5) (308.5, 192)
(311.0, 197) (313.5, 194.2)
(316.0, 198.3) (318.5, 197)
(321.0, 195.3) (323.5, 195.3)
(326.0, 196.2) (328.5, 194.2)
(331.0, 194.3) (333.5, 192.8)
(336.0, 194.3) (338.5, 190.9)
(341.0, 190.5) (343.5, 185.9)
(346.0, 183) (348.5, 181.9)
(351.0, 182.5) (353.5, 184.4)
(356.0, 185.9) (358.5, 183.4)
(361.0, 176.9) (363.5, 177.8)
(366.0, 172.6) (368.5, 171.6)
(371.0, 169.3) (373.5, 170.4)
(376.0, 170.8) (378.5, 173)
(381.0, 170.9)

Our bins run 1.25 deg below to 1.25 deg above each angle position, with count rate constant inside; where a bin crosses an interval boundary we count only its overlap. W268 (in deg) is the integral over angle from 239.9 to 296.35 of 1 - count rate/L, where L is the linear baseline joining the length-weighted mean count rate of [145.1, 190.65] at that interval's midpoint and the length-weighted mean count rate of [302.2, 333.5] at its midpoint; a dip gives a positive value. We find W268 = 5.1 deg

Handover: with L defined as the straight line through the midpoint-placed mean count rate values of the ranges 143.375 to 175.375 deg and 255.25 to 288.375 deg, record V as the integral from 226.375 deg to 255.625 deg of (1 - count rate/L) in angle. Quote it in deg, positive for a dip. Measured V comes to -2.4 deg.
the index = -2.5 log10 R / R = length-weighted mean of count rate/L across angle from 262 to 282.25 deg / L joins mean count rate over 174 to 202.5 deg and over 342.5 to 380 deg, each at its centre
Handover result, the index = 0.20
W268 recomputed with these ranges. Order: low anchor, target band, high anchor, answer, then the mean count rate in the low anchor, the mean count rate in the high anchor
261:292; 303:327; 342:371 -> -3.0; 168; 180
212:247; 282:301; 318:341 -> 0.1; 196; 194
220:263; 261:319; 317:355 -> 3.4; 194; 191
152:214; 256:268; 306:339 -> 0.4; 198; 195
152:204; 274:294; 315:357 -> 2.1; 197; 191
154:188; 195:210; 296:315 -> 0.1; 199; 195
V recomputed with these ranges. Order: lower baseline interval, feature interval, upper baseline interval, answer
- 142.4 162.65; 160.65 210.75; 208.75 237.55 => 1.34 deg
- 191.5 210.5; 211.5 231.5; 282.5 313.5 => -0.43 deg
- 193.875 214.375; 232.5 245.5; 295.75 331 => 0.20 deg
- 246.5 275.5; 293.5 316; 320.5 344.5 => -1.07 deg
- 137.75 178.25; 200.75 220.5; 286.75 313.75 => 0.05 deg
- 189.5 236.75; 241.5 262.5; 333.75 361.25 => 0.30 deg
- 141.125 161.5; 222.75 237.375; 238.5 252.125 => -0.40 deg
